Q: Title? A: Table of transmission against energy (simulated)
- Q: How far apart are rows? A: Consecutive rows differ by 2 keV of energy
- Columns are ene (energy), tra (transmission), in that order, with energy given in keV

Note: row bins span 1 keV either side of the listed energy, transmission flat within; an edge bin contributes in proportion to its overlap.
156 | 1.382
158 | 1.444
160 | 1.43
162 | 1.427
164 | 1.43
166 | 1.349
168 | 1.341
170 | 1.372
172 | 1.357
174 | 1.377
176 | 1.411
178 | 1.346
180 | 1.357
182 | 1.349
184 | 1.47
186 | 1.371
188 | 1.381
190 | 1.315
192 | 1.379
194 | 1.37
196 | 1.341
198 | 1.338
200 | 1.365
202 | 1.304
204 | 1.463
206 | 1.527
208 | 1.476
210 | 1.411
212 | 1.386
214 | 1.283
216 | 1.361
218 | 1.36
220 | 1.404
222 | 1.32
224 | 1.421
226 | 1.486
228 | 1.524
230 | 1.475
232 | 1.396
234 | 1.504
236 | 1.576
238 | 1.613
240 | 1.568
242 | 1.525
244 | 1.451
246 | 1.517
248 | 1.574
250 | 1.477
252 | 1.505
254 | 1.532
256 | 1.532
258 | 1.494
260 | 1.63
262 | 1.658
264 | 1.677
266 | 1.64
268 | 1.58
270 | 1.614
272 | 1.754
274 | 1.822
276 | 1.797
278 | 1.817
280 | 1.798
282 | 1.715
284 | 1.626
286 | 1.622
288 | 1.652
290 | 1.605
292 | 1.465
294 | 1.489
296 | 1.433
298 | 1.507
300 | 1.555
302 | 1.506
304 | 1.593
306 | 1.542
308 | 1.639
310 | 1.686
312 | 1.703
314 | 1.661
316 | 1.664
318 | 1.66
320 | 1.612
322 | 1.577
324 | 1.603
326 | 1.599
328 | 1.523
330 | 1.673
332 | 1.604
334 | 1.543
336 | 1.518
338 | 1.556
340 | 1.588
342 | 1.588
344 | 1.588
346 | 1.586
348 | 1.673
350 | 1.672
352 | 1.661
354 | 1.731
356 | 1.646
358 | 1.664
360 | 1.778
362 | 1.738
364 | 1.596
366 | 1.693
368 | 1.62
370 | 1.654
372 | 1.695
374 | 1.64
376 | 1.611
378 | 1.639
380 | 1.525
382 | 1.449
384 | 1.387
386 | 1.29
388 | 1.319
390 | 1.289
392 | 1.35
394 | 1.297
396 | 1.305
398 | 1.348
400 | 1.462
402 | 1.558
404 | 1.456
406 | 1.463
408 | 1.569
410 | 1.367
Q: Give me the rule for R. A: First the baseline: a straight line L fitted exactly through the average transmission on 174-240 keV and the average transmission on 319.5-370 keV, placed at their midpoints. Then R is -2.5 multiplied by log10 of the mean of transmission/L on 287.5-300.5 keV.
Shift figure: 0.016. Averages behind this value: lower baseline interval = 1.41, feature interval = 1.52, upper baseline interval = 1.63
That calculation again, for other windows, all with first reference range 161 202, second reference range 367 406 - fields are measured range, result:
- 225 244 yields -0.09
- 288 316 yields -0.11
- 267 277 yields -0.21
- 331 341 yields -0.09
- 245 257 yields -0.09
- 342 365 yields -0.15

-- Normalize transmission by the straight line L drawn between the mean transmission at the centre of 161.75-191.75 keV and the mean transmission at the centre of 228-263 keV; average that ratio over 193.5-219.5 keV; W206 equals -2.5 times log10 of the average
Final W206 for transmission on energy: 0.045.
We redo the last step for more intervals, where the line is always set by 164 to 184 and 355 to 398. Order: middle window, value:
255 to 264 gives -0.109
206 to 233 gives -0.005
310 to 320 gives -0.129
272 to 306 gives -0.117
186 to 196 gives 0.019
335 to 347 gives -0.049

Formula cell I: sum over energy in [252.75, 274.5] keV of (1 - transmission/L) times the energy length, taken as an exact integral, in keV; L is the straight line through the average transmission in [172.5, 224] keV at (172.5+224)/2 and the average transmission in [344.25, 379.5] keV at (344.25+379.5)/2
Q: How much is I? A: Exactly -1.9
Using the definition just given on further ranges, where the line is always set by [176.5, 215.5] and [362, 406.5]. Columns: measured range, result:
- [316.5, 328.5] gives -1.22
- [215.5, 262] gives -2.91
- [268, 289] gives -4.21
